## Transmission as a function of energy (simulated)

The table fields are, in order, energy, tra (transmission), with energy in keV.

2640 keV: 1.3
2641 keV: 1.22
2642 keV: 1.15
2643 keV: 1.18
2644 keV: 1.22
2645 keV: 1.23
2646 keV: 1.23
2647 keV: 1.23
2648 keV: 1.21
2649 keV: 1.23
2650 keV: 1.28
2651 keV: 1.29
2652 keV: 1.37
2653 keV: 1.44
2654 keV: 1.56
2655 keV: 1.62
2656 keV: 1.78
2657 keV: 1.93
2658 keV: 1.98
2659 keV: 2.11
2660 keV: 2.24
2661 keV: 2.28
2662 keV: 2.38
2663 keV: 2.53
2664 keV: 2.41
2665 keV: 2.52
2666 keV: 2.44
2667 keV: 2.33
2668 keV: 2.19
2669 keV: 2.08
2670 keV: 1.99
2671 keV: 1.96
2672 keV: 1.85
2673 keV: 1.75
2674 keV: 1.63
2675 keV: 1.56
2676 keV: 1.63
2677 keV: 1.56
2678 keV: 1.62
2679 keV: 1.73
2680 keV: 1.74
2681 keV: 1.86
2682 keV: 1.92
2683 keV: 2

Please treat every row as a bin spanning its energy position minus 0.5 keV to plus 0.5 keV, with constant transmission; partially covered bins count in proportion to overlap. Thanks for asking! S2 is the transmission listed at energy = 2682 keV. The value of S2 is 1.92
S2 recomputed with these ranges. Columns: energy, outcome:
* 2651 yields 1.29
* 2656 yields 1.78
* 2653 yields 1.44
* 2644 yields 1.22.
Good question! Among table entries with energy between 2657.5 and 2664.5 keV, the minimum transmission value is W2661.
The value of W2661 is 1.98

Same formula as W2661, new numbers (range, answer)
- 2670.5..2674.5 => 1.63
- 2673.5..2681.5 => 1.56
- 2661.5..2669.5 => 2.08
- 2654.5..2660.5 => 1.62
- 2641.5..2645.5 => 1.15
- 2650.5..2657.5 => 1.29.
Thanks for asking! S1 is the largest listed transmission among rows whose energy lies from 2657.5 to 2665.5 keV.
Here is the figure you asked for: 2.53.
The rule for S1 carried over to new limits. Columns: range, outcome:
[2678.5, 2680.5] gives 1.74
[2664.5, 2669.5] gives 2.52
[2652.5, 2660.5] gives 2.24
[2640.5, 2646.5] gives 1.23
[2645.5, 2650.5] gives 1.28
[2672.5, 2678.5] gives 1.75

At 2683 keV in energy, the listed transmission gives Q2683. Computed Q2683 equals 2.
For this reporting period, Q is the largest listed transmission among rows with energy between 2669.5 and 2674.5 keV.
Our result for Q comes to 1.99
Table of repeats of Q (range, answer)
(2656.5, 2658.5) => 1.98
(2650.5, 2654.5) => 1.56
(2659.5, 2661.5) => 2.28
